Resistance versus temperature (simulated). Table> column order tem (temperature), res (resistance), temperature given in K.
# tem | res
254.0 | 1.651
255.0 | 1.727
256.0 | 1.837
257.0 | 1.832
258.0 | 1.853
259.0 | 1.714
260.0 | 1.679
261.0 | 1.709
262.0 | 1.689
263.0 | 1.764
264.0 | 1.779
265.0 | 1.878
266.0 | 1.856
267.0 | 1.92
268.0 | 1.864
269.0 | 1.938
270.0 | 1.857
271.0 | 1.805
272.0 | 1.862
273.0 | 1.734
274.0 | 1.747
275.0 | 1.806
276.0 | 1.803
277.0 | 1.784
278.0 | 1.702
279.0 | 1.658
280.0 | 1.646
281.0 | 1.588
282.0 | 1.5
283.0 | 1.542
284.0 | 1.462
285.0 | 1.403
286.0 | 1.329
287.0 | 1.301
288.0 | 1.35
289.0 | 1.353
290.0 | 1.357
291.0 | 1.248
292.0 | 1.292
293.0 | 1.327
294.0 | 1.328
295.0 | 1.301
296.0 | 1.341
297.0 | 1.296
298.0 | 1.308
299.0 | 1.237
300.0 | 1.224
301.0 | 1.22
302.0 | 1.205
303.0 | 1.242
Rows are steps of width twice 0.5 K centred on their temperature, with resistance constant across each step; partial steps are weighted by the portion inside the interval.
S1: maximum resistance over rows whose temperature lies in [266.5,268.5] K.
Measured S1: 1.92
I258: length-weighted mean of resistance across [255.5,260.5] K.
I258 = 1.78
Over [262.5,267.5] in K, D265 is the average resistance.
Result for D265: 1.84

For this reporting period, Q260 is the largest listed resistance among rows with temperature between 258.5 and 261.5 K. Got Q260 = 1.714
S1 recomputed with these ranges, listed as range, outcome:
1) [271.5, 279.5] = 1.862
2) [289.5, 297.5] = 1.357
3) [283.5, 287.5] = 1.462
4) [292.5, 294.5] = 1.328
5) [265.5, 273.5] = 1.938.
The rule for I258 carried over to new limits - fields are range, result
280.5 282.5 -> 1.54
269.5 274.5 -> 1.8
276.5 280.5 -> 1.7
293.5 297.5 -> 1.32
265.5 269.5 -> 1.89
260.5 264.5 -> 1.74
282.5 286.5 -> 1.43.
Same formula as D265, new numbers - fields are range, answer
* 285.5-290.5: 1.34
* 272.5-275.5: 1.76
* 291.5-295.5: 1.31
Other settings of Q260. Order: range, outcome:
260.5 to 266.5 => 1.878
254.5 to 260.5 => 1.853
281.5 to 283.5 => 1.542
